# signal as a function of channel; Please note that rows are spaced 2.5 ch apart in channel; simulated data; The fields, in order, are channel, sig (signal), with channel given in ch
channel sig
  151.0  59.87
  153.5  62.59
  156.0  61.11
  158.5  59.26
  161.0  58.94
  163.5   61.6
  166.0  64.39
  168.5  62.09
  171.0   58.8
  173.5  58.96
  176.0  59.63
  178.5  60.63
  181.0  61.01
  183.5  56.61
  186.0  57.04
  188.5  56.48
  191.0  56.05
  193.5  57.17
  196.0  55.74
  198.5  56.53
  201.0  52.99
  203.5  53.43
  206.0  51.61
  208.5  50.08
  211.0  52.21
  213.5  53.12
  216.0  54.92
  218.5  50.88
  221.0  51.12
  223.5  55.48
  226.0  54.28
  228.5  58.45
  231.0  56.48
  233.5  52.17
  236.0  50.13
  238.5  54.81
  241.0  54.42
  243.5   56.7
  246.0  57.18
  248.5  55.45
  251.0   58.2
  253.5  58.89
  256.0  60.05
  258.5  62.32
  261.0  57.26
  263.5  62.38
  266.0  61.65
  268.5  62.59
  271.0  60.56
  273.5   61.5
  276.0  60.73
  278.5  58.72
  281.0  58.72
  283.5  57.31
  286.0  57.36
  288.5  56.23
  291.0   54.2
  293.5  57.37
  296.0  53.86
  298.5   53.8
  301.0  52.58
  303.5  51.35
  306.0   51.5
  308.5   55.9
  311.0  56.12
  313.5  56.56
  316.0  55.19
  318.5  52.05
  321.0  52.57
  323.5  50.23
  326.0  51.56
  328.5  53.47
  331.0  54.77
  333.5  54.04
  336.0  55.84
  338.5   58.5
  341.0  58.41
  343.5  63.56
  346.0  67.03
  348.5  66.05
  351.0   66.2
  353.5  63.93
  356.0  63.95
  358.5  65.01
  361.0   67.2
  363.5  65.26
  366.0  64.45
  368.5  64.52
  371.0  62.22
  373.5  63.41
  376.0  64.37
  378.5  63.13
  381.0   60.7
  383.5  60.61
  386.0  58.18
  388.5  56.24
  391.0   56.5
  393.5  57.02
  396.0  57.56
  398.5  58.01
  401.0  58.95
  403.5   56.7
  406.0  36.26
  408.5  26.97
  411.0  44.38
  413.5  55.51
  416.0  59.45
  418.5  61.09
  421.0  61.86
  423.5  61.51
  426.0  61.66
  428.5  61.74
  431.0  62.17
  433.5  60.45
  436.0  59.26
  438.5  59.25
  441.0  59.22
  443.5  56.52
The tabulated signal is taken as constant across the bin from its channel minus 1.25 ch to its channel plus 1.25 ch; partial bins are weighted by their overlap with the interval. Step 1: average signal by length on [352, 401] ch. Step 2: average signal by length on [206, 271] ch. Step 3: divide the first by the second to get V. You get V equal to 1.10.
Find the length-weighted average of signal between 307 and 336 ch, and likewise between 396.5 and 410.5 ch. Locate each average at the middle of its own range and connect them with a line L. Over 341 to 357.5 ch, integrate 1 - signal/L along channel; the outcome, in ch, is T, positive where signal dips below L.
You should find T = -4.07 ch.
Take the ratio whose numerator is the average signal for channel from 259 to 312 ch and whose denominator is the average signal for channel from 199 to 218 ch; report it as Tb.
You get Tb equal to 1.09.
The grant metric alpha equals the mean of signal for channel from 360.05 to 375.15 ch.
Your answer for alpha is 64.5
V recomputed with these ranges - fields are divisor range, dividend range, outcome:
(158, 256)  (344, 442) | 1.06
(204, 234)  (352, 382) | 1.20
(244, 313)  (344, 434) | 1.03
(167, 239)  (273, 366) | 1.04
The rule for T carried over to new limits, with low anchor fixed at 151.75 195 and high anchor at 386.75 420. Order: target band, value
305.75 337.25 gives 0.7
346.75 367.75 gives -4.3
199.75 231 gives 2.7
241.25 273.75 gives -1.3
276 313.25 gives 0.3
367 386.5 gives -3.2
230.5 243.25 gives 0.9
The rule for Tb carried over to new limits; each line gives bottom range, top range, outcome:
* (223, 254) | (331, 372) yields 1.13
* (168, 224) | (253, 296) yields 1.06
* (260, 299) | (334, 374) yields 1.08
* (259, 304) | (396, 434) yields 0.95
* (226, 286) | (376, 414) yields 0.93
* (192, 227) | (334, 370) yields 1.18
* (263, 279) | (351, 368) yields 1.06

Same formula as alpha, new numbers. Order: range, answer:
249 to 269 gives 60.1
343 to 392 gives 63.2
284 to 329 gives 54.1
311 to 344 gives 55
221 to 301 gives 57.2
